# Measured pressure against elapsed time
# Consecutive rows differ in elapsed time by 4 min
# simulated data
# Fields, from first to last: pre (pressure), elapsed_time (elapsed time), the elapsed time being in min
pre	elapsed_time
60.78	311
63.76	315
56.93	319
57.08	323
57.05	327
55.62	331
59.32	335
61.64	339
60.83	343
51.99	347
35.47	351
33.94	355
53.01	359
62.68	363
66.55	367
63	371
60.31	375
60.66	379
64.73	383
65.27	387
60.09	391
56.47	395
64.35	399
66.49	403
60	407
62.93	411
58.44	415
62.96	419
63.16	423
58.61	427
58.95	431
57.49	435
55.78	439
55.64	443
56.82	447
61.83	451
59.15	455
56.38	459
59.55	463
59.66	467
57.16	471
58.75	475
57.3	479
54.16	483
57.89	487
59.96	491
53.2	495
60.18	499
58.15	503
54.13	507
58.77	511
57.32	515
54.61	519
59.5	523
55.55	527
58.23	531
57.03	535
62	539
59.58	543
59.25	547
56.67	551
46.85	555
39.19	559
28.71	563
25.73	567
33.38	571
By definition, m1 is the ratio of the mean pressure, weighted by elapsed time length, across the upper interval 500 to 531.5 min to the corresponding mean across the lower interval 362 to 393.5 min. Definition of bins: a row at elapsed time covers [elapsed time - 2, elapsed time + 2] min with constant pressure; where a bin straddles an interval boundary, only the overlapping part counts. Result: 0.91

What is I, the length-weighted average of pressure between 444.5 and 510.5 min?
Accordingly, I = 57.8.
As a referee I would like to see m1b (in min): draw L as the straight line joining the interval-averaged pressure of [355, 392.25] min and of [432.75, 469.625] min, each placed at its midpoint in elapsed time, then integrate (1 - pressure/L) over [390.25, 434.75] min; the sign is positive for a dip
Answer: -1.4 min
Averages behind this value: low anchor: 60.3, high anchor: 58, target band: 61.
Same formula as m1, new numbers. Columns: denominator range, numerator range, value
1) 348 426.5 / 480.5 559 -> 0.96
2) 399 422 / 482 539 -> 0.92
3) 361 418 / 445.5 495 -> 0.93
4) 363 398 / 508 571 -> 0.83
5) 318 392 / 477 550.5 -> 1.01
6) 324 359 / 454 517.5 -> 1.10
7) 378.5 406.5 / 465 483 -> 0.92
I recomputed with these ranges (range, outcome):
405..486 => 58.7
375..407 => 62.3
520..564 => 53.5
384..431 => 61.7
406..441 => 59.8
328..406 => 58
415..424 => 62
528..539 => 58.2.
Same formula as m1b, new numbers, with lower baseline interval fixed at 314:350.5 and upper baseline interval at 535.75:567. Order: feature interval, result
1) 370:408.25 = -4.94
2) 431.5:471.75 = -4.04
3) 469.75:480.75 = -1.26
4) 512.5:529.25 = -2.23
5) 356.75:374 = -1.52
